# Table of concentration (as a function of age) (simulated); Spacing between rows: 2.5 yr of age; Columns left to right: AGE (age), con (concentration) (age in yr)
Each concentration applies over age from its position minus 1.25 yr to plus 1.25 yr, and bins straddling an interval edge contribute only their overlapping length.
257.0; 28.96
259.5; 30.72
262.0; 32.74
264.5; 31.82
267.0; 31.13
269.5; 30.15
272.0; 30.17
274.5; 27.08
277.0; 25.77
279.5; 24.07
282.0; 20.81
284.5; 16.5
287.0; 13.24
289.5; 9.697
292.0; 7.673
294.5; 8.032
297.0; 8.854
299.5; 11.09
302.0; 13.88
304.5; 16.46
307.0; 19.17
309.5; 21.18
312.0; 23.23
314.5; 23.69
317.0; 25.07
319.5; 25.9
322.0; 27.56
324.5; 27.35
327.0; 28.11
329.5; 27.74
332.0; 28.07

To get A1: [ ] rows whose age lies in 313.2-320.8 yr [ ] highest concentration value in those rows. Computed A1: 25.9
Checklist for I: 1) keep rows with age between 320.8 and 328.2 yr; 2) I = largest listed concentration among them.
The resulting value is 28.11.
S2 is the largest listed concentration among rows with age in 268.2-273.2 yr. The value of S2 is 30.17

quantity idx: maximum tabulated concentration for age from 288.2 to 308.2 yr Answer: 19.17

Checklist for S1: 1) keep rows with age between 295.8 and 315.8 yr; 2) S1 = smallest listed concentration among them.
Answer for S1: 8.854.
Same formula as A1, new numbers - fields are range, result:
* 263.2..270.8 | 31.82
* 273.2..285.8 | 27.08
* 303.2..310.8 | 21.18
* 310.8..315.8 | 23.69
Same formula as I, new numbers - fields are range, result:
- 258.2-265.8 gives 32.74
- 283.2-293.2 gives 16.5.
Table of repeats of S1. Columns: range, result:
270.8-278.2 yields 25.77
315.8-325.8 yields 25.07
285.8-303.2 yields 7.673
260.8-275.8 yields 27.08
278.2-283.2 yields 20.81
